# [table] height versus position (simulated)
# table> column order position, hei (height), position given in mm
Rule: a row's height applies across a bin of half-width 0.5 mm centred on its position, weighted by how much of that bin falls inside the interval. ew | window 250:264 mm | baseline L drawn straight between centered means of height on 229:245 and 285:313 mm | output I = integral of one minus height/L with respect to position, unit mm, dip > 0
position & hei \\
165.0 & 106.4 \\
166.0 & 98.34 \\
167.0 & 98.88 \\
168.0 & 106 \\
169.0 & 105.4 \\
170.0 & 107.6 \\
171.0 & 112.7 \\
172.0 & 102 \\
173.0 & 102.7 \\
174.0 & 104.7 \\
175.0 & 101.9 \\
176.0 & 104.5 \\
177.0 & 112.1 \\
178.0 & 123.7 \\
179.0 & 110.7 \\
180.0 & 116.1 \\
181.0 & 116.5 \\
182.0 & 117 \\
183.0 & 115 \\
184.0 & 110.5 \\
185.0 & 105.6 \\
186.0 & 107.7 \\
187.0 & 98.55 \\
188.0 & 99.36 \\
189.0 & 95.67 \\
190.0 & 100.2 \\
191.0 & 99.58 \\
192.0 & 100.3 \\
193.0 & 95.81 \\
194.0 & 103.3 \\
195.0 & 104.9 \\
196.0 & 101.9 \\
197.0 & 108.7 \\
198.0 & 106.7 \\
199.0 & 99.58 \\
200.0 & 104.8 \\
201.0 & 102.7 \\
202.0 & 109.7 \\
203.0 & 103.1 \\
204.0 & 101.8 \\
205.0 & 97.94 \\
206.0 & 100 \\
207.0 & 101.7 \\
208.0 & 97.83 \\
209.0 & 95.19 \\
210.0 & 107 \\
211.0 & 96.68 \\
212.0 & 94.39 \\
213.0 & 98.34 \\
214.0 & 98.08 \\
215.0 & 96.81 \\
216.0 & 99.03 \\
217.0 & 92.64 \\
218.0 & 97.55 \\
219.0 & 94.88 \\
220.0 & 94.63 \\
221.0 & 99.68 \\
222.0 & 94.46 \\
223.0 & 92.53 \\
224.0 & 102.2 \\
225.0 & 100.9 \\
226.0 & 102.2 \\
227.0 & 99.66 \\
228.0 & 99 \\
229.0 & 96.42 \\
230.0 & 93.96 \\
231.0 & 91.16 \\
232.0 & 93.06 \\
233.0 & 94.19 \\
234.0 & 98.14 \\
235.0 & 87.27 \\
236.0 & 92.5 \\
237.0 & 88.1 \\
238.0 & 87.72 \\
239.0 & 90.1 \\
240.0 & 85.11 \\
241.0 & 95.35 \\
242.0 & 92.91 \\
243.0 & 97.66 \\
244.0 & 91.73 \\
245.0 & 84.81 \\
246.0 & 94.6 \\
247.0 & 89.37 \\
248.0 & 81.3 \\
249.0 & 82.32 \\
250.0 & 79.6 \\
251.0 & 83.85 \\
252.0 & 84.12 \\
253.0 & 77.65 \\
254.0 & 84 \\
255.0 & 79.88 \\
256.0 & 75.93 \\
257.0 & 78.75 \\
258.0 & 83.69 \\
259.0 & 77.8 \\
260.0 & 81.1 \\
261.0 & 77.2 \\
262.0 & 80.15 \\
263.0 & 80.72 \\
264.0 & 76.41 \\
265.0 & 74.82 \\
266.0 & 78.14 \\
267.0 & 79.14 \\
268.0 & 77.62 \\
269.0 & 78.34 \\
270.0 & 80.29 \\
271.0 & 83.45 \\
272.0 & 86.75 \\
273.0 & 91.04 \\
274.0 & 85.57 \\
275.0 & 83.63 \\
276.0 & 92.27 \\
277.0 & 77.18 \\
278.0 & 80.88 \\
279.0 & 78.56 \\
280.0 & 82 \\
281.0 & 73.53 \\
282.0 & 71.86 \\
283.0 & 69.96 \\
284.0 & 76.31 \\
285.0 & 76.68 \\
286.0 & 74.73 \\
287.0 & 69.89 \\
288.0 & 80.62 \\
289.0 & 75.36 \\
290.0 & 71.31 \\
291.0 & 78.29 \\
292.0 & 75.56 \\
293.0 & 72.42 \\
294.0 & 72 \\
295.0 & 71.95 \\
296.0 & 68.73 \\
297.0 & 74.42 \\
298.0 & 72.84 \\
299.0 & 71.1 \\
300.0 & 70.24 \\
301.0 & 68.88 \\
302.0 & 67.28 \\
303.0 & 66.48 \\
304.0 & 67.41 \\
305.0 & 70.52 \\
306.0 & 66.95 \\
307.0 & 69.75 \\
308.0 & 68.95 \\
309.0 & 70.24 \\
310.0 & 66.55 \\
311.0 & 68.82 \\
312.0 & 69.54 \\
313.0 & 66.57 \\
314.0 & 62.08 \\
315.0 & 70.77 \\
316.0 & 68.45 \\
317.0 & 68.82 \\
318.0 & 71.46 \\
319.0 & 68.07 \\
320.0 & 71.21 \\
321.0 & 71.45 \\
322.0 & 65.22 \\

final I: 0.8 mm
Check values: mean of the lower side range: 91.8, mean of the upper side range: 71.2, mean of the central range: 80.2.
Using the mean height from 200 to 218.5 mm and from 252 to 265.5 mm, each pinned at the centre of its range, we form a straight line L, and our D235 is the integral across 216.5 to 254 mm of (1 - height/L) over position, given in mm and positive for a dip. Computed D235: -1.24 mm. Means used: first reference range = 99.6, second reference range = 79.3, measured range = 91.9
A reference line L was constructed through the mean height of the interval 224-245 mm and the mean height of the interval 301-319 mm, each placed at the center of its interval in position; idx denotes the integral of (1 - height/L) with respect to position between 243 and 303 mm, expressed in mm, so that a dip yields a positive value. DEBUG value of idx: 1.5 mm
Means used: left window 93.8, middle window 78.7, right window 68.3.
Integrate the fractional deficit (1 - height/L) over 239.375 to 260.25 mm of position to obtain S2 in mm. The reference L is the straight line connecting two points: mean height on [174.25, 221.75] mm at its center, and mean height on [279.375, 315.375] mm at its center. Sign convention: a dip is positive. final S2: 0.40 mm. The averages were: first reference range 103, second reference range 71.4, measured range 84.9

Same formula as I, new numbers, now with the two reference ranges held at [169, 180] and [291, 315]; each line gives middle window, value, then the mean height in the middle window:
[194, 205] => -0.3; 104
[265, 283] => -0.5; 80.7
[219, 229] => -0.5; 98.1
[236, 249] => -0.3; 89.7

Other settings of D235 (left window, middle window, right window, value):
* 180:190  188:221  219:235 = 0.73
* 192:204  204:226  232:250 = 0.05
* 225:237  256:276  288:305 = 0.39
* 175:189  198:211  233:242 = 0.04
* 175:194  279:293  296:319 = 0.09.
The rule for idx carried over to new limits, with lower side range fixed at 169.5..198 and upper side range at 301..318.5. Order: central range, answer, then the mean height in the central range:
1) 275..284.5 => -0.1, 78.4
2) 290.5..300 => 0.0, 72.9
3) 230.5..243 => -0.2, 91.6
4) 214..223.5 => 0.0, 95.9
